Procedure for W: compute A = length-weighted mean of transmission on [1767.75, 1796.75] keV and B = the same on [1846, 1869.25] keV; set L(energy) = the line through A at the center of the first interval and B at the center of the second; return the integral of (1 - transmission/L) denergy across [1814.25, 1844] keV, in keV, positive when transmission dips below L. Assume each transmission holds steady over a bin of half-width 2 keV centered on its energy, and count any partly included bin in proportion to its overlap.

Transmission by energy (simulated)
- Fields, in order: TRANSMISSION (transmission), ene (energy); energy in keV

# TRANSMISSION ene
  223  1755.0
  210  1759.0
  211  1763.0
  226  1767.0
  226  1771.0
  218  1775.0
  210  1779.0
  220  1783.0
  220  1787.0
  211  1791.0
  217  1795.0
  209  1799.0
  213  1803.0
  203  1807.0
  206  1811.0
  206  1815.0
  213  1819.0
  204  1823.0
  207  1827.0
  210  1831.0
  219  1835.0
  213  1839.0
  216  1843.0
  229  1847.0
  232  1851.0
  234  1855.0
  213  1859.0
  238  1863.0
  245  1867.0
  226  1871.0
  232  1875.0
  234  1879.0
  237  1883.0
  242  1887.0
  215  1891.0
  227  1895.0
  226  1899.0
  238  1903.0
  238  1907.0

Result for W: 2.04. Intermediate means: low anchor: 218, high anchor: 232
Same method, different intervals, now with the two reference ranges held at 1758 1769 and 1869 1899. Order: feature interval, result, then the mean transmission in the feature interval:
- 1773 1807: 0.8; 214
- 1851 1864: -0.1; 228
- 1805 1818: 0.9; 206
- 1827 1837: 0.5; 213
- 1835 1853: 0.3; 222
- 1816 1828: 0.8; 208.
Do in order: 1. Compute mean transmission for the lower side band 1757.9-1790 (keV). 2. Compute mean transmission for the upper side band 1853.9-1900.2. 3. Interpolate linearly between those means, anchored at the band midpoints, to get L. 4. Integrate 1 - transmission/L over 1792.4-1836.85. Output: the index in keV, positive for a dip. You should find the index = 2.6 keV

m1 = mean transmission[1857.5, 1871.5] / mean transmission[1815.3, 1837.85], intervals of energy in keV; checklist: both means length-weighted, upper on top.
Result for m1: 1.10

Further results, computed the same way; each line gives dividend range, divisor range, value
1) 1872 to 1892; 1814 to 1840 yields 1.11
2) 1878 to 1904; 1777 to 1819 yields 1.09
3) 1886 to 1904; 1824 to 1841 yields 1.08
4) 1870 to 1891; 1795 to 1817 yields 1.12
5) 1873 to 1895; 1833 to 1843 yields 1.07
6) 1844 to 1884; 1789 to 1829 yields 1.11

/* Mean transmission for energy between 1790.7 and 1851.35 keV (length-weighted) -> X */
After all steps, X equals 213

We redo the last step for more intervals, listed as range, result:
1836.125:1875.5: 227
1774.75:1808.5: 213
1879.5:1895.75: 231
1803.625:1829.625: 207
